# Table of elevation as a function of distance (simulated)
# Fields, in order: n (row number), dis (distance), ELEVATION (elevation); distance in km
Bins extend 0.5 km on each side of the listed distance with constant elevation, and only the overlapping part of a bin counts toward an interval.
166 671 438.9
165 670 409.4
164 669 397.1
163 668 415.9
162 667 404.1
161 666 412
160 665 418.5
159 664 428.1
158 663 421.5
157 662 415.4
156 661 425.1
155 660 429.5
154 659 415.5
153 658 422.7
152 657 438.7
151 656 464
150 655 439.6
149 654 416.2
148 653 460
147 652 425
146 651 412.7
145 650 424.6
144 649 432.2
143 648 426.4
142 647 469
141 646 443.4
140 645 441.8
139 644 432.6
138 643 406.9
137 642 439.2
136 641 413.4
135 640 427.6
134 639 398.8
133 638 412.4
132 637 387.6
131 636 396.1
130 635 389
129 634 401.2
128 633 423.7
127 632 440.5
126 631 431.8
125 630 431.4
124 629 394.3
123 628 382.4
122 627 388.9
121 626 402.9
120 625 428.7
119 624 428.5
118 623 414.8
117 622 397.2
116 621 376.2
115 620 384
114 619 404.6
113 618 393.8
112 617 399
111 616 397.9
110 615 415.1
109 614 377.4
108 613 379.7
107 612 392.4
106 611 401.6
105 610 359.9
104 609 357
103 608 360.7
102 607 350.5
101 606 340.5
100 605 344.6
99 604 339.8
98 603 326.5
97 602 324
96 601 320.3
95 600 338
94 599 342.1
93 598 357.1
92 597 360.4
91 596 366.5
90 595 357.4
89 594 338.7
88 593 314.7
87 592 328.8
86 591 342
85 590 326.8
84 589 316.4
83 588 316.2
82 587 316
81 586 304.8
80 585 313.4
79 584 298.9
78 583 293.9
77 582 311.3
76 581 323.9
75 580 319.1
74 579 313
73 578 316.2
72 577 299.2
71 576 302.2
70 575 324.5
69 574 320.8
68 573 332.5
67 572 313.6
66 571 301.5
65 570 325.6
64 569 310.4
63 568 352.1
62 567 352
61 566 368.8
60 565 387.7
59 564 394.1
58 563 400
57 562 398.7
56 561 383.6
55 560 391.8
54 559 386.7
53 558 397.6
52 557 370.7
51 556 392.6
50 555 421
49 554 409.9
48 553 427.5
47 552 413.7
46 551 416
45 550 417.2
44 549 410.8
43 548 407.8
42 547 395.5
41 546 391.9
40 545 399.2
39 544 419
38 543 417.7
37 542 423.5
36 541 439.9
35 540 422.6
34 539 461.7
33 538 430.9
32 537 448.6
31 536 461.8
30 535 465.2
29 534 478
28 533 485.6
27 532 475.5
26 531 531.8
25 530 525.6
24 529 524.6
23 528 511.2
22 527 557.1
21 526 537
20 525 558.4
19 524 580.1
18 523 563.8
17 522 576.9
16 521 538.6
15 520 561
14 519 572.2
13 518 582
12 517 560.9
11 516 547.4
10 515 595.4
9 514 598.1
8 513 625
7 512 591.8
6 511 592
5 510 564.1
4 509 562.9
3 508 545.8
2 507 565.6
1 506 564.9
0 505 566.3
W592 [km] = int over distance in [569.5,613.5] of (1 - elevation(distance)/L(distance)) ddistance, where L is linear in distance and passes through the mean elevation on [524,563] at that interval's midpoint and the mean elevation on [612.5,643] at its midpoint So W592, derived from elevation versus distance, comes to 9.3 km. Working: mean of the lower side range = 444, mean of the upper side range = 405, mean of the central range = 333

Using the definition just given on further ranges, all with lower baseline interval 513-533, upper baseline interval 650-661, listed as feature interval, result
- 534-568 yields 7.6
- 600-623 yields 4.9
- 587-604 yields 5.3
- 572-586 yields 5.3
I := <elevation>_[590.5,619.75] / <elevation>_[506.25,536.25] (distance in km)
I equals 0.7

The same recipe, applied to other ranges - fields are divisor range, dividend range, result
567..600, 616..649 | 1.27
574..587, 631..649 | 1.36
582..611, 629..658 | 1.27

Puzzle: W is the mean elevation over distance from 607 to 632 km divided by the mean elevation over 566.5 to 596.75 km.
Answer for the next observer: 1.23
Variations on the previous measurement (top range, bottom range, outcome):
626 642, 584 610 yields 1.22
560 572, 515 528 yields 0.64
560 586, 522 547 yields 0.70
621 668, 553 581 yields 1.18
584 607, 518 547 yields 0.68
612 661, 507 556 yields 0.84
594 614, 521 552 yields 0.75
